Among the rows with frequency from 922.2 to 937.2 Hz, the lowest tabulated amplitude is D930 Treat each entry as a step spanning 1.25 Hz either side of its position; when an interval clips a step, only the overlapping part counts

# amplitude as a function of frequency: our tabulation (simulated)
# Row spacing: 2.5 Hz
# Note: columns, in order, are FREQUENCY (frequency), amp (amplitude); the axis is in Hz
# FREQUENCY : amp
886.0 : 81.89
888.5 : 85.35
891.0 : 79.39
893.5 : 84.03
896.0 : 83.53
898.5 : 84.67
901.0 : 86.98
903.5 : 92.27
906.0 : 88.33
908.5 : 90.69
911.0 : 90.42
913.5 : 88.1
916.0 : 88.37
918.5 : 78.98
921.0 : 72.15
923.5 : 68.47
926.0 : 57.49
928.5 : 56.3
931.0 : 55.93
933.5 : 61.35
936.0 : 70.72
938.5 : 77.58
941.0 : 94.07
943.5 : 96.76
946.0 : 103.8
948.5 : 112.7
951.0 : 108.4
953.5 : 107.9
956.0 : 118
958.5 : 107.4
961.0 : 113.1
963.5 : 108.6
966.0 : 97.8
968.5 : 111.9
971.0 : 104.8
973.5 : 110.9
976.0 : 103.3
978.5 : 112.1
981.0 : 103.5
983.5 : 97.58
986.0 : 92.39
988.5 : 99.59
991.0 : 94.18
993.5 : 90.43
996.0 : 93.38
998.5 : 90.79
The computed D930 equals 55.93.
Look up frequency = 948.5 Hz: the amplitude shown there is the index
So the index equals 112.7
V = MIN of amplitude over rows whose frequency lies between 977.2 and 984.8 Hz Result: 97.58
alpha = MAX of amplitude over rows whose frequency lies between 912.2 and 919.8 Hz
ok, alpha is 88.37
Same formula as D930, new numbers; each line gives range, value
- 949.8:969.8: 97.8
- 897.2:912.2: 84.67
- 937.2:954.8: 77.58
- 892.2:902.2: 83.53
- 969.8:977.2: 103.3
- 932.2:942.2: 61.35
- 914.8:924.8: 68.47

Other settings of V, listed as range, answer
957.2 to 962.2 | 107.4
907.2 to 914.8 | 88.1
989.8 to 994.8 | 90.43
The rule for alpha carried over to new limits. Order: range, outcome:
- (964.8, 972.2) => 111.9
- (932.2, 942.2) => 94.07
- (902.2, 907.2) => 92.27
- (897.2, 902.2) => 86.98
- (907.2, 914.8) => 90.69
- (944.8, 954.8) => 112.7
